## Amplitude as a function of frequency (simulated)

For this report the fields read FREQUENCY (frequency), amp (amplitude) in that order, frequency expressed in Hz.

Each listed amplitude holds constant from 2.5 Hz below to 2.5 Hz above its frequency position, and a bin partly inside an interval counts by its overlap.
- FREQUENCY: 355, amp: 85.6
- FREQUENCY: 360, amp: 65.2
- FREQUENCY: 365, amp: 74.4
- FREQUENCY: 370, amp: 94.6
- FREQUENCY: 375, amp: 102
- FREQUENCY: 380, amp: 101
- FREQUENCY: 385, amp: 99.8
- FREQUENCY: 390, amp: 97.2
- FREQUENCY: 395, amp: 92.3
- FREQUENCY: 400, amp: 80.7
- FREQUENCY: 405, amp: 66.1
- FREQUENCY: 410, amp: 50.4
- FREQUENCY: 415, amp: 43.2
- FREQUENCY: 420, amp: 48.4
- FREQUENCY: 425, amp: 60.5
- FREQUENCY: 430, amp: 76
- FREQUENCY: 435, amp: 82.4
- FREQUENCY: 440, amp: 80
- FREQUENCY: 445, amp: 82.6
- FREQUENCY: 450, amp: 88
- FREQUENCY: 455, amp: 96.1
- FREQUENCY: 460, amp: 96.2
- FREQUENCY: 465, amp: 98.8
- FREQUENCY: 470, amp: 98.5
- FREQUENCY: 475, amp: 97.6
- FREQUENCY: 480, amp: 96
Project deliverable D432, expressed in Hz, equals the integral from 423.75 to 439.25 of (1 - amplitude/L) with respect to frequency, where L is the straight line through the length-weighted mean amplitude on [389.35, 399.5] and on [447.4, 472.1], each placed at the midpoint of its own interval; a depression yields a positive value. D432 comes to 3.1 Hz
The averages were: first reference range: 91.5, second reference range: 95.4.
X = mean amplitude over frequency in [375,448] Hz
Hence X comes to 76.7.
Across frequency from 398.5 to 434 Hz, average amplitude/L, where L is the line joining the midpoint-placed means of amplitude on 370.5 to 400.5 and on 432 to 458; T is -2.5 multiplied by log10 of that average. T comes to 0.43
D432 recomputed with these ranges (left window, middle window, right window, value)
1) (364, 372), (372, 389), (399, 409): -4.4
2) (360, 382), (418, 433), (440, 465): 4.6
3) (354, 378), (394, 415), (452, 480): 5.1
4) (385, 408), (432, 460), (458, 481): 2.1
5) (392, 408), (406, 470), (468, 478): 9.9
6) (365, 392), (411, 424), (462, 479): 6.6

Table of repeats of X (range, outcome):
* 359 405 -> 89.2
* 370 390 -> 99.7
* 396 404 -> 80.1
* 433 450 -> 82.6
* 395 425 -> 60.9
